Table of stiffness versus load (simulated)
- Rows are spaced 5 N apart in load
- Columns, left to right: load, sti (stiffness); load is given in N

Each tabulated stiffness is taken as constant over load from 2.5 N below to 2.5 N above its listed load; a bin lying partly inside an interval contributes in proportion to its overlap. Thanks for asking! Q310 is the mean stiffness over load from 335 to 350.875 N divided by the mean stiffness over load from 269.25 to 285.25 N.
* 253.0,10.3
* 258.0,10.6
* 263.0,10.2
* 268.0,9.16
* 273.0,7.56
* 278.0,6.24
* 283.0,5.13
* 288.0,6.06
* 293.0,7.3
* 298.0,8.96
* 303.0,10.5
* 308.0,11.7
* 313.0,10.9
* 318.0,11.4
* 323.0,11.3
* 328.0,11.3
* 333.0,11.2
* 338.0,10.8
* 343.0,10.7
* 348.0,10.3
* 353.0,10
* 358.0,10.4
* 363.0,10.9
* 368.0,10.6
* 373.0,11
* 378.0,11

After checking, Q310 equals 1.6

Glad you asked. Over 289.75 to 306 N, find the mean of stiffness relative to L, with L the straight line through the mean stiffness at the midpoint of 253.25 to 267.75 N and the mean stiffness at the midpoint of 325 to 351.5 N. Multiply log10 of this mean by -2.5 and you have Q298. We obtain 0.184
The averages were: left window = 10.2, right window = 10.8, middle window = 8.87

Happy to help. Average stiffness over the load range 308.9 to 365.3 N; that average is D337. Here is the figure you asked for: 10.9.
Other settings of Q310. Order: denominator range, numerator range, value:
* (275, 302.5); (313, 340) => 1.59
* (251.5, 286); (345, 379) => 1.26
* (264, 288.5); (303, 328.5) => 1.58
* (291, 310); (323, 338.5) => 1.16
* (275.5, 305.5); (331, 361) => 1.43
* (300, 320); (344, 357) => 0.93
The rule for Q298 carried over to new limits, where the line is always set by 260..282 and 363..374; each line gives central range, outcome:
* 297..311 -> -0.17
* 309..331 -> -0.19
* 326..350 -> -0.10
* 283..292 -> 0.39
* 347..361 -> 0.02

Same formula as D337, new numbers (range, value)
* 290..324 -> 10.2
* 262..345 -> 9.41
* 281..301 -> 7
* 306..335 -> 11.3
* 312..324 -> 11.2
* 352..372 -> 10.6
